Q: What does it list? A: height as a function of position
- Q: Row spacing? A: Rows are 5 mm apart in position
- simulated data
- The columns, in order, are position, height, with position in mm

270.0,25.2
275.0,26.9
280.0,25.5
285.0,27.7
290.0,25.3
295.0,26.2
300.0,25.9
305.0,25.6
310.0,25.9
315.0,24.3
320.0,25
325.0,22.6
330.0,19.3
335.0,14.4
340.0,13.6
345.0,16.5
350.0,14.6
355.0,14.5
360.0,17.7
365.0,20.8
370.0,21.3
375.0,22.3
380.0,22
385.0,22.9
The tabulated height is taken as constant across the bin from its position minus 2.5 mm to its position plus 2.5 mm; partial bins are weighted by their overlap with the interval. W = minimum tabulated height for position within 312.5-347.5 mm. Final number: 13.6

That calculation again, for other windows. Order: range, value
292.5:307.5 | 25.6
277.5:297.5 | 25.3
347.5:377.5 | 14.5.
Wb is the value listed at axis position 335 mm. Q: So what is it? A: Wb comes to 14.4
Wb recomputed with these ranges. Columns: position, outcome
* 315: 24.3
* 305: 25.6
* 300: 25.9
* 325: 22.6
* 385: 22.9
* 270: 25.2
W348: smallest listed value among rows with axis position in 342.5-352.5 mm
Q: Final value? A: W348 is 14.6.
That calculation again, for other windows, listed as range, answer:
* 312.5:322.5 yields 24.3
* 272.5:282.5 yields 25.5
